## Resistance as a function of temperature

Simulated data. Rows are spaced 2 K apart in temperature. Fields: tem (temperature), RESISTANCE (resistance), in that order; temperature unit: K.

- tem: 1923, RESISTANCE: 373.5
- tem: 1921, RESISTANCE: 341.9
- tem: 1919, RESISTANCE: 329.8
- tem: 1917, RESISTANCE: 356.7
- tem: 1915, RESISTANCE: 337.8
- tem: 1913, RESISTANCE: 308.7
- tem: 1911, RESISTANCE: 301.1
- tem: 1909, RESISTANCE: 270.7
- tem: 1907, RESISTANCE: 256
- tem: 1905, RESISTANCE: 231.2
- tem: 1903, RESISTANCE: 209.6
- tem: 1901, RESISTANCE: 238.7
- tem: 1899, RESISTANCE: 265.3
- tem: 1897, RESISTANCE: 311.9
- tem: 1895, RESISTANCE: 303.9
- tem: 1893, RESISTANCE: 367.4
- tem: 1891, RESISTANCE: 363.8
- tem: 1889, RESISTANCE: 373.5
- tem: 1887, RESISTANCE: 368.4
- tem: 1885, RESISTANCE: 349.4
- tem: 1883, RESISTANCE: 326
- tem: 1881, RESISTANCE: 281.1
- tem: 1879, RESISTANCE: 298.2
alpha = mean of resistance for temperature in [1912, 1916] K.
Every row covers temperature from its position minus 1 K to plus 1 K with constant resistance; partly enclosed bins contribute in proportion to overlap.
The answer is 323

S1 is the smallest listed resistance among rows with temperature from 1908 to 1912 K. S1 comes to 270.7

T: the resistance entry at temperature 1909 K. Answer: 270.7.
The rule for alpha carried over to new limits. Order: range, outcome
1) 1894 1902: 280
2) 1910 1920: 327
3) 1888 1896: 352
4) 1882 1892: 356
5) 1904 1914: 274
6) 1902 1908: 232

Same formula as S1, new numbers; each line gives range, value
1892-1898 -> 303.9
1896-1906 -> 209.6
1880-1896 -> 281.1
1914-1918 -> 337.8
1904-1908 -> 231.2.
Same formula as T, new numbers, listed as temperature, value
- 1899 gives 265.3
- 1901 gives 238.7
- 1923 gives 373.5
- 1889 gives 373.5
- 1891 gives 363.8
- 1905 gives 231.2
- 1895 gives 303.9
